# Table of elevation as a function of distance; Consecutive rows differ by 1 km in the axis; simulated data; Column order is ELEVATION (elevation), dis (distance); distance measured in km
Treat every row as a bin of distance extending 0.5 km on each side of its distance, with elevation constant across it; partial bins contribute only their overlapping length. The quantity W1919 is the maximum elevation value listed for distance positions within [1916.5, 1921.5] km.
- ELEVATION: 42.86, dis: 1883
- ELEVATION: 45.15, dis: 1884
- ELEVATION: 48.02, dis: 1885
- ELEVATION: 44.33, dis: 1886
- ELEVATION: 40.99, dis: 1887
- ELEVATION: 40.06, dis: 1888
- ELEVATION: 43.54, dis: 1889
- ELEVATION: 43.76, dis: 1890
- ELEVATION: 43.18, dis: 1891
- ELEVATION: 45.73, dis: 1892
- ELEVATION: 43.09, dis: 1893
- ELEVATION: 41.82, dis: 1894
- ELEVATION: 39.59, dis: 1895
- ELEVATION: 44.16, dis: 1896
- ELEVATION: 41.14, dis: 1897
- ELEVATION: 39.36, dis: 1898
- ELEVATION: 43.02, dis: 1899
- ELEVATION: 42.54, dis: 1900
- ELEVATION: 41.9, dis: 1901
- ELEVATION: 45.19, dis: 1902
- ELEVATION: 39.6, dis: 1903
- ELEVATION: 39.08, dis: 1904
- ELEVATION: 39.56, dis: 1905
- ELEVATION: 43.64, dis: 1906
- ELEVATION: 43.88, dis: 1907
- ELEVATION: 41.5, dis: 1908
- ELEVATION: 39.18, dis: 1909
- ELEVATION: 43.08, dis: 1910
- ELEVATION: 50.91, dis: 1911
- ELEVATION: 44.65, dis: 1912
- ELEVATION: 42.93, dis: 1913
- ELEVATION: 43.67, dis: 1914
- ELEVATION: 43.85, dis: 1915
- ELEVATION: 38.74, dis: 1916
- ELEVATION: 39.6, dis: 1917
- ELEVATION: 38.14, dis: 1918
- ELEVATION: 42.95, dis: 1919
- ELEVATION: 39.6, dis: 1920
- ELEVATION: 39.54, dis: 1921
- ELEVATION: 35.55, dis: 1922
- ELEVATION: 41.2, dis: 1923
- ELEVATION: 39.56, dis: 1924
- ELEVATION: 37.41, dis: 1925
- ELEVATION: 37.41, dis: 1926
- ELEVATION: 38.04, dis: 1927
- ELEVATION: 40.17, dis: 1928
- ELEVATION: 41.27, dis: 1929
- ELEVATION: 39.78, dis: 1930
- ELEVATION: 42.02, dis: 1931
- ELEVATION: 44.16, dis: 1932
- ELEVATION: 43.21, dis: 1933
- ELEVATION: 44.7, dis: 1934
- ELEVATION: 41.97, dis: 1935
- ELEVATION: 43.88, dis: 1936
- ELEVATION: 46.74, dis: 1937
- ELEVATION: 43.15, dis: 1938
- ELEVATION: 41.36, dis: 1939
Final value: 42.95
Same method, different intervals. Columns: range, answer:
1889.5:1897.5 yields 45.73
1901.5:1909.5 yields 45.19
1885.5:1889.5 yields 44.33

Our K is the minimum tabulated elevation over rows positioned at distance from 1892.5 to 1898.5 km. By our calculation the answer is 39.36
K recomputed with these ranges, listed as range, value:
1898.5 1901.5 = 41.9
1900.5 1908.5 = 39.08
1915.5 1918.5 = 38.14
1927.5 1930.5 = 39.78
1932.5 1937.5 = 41.97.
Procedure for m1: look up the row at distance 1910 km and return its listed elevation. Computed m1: 43.08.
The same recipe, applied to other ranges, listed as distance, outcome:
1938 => 43.15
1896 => 44.16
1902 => 45.19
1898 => 39.36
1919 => 42.95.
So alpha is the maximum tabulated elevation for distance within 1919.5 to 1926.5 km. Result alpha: 41.2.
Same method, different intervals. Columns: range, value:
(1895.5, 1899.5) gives 44.16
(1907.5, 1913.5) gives 50.91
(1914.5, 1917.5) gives 43.85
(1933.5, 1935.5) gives 44.7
